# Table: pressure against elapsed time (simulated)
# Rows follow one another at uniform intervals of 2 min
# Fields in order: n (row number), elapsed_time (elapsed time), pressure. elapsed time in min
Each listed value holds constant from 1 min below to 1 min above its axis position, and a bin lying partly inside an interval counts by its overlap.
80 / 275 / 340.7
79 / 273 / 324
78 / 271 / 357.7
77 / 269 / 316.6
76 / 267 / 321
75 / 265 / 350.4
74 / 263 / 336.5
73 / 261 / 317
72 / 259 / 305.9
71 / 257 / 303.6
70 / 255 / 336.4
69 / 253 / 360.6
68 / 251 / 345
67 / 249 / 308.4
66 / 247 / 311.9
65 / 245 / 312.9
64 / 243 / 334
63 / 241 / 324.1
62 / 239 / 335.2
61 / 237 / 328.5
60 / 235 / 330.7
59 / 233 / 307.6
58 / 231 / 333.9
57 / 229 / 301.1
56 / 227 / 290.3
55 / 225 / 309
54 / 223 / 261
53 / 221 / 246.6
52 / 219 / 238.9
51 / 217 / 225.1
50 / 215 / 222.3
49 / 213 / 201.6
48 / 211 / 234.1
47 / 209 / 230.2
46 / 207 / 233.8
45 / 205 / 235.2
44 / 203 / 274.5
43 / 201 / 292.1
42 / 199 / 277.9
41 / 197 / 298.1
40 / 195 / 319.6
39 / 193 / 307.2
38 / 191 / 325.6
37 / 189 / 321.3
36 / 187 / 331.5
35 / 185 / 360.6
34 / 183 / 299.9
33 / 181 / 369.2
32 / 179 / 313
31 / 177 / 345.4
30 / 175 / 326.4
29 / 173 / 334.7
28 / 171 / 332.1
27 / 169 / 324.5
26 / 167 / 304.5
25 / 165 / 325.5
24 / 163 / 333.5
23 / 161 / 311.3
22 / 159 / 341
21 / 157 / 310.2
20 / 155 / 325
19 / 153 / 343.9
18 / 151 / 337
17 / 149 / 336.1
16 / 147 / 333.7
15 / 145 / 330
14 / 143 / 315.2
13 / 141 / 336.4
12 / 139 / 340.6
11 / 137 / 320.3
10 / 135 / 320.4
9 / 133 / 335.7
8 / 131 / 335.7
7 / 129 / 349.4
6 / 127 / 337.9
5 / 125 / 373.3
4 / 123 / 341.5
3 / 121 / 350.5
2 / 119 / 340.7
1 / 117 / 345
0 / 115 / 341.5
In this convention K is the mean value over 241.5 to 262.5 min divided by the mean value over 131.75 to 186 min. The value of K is 1.0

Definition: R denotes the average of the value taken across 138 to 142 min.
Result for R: 338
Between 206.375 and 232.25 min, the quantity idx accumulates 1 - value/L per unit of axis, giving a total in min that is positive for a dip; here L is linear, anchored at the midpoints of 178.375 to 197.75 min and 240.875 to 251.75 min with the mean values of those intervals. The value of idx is 5.3 min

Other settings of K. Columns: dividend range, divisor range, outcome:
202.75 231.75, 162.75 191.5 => 0.77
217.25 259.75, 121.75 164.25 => 0.93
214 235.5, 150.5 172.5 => 0.85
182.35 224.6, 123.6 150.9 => 0.81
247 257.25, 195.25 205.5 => 1.18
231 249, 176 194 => 0.98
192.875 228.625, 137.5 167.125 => 0.79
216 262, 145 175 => 0.94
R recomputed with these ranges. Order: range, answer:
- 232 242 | 325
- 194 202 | 297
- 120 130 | 351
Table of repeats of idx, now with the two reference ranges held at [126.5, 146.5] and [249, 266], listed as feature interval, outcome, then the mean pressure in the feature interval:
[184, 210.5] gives 3.2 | 292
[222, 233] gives 1.0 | 300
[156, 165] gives 0.2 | 324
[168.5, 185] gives -0.1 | 333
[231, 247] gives 0.3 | 324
